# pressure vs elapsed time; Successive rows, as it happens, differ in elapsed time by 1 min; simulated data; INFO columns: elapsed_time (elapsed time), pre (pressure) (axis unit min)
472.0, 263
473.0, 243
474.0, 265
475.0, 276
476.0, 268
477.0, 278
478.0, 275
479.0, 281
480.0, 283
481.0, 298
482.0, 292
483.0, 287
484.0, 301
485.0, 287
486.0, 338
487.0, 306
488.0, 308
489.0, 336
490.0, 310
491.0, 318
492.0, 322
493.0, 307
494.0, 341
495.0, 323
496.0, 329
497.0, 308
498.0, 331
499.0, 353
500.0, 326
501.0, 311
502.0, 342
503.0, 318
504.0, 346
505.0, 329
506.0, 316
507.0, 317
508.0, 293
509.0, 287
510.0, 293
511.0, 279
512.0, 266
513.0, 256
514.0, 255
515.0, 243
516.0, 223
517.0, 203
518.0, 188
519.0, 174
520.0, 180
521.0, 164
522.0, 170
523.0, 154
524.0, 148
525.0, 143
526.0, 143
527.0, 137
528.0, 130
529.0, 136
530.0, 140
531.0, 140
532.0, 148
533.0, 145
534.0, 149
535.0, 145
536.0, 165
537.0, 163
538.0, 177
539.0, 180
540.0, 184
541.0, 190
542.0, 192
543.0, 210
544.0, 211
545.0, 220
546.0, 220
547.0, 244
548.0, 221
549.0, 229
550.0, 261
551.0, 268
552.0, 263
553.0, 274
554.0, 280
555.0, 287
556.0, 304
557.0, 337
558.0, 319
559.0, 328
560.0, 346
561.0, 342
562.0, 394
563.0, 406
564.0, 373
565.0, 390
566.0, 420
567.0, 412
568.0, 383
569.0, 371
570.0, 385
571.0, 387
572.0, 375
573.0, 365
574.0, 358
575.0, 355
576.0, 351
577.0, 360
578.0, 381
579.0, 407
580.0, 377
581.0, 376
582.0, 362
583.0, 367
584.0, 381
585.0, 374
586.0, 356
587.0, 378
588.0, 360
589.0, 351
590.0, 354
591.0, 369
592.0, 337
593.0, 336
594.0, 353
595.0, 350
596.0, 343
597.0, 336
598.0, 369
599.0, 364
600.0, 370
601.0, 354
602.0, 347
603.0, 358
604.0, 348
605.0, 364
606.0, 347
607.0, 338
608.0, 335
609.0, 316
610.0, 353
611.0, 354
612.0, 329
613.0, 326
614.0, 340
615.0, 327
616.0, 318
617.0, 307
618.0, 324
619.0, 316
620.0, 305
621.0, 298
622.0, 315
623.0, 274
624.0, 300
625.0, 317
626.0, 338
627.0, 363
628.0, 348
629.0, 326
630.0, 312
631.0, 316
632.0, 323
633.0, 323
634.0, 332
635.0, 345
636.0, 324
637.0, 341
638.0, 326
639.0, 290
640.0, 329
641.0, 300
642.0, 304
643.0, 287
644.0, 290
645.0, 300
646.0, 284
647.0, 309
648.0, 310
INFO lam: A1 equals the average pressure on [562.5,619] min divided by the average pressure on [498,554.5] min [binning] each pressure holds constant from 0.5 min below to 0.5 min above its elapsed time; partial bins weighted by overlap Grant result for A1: 1.6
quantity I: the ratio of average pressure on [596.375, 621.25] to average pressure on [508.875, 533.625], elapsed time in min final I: 1.80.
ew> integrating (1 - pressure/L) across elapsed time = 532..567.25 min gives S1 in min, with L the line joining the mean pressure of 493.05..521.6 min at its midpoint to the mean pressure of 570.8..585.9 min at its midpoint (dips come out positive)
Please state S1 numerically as 8.0 min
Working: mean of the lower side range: 282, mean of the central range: 262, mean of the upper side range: 371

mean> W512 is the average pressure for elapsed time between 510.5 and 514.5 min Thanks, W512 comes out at 264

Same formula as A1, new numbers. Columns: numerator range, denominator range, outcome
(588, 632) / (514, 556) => 1.74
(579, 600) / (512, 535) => 2.09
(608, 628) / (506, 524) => 1.39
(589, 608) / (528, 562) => 1.56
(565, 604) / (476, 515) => 1.20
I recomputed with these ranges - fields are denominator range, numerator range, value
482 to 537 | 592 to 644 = 1.32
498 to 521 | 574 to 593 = 1.32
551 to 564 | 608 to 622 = 1.00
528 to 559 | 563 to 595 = 1.74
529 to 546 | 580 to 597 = 2.08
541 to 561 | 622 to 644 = 1.21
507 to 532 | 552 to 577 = 1.78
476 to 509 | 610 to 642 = 1.03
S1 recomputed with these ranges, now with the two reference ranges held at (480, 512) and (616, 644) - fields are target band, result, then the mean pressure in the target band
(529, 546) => 7.7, 173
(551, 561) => 0.3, 304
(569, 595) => -4.1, 366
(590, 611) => -2.2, 350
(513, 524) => 4.1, 196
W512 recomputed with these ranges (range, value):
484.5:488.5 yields 310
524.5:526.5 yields 143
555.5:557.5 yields 320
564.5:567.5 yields 407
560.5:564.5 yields 379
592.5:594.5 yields 344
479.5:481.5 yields 290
